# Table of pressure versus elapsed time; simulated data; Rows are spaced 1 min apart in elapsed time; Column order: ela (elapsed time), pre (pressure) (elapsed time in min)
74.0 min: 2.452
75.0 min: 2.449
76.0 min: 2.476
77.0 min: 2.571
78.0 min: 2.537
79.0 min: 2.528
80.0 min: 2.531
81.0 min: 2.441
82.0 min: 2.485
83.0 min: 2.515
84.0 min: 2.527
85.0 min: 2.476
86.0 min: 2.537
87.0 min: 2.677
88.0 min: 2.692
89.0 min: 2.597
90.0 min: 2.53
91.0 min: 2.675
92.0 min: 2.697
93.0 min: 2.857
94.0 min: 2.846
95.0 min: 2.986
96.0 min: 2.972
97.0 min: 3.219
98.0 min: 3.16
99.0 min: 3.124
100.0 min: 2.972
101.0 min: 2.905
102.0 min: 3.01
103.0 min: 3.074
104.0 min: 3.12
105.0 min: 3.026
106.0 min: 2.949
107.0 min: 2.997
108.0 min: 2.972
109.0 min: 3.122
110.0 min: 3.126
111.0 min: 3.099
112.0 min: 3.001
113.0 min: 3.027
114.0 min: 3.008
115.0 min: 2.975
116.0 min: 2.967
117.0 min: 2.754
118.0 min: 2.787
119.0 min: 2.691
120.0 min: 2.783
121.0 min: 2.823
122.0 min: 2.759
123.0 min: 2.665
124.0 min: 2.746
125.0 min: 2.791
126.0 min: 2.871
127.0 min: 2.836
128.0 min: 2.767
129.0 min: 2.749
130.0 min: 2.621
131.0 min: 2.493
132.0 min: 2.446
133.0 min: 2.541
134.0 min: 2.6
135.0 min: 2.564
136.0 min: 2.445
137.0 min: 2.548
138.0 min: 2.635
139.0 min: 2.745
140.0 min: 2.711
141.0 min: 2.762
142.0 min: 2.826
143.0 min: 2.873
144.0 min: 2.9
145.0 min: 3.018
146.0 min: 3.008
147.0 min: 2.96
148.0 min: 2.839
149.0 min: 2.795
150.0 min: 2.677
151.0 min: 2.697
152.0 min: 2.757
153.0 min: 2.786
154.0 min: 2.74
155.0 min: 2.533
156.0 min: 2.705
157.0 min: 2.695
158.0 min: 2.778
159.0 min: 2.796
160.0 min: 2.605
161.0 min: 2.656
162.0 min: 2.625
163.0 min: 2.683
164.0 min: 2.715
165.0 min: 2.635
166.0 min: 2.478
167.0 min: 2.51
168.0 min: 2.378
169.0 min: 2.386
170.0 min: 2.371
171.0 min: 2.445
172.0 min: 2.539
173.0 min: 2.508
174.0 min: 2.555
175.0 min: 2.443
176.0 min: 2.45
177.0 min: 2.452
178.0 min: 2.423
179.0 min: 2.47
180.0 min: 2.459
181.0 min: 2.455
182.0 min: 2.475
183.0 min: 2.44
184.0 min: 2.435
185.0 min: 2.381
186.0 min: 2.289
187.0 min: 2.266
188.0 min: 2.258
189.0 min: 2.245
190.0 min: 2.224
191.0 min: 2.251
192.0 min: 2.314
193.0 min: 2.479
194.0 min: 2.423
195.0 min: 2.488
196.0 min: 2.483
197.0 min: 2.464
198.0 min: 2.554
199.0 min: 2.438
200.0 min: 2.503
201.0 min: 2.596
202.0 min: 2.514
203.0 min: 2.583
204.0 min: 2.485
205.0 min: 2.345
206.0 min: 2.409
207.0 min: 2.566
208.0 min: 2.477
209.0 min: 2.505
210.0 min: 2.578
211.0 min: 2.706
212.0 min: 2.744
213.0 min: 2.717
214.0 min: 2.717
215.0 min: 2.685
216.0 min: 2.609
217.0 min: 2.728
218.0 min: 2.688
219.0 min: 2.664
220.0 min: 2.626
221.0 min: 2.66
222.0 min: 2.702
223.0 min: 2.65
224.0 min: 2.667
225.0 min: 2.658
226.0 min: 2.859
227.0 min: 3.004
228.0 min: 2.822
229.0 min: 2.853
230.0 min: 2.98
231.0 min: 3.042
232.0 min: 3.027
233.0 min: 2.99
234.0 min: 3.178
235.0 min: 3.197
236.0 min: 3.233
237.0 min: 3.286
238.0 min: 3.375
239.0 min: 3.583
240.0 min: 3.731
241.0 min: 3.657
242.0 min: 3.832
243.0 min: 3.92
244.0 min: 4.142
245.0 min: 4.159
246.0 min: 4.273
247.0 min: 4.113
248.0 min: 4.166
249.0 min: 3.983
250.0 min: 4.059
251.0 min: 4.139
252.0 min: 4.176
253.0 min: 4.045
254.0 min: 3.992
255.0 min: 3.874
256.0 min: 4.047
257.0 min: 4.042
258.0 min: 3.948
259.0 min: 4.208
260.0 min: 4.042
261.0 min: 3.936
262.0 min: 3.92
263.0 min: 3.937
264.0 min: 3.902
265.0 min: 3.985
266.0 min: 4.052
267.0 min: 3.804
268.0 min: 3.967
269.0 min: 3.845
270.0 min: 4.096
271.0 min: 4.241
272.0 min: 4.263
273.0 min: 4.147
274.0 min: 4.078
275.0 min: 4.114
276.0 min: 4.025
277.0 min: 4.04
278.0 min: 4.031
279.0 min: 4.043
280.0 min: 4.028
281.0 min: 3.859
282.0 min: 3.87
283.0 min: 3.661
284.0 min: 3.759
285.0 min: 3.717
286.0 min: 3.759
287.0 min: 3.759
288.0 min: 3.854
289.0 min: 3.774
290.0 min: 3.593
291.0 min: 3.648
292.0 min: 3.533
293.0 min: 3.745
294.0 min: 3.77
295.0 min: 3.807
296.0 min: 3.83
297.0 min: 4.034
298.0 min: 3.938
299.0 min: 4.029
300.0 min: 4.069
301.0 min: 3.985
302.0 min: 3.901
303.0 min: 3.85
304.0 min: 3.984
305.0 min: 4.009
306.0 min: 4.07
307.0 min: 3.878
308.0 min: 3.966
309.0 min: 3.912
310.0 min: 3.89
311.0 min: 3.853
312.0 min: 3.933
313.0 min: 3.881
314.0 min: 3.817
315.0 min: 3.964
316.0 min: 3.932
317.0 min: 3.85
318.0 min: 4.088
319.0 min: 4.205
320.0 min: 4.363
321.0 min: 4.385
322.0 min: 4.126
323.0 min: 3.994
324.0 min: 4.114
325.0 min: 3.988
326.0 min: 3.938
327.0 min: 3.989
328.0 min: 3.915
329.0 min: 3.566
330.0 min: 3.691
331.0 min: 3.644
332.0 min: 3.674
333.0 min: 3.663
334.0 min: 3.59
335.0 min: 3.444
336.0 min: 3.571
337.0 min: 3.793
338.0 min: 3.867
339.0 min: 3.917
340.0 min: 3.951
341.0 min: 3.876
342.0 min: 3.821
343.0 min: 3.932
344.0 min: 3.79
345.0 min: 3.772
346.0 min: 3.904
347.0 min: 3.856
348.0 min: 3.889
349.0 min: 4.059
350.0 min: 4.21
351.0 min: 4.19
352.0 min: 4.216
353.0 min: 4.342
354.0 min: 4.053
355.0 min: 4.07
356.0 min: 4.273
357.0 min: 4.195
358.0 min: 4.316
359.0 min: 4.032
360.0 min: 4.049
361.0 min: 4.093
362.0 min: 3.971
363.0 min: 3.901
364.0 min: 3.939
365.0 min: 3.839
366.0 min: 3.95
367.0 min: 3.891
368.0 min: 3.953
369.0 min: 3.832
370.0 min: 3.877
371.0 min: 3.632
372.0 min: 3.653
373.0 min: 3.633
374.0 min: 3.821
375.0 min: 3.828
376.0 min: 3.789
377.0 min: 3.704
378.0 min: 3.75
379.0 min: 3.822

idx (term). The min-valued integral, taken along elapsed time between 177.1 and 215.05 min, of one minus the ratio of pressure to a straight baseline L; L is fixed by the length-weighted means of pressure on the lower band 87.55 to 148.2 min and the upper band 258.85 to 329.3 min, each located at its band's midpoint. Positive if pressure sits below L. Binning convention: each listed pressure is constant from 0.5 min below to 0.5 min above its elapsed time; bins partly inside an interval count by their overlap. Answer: 9.8 min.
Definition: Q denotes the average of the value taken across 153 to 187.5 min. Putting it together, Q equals 2.53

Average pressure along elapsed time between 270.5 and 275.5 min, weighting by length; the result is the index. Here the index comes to 4.17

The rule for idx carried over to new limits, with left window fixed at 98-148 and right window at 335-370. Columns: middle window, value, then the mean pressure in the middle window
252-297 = -4.3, 3.93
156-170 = 2.0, 2.61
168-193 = 5.8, 2.4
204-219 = 3.1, 2.6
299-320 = -1.1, 3.96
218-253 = 0.4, 3.36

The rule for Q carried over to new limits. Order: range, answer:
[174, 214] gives 2.46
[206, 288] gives 3.52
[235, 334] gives 3.92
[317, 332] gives 3.98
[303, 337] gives 3.9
